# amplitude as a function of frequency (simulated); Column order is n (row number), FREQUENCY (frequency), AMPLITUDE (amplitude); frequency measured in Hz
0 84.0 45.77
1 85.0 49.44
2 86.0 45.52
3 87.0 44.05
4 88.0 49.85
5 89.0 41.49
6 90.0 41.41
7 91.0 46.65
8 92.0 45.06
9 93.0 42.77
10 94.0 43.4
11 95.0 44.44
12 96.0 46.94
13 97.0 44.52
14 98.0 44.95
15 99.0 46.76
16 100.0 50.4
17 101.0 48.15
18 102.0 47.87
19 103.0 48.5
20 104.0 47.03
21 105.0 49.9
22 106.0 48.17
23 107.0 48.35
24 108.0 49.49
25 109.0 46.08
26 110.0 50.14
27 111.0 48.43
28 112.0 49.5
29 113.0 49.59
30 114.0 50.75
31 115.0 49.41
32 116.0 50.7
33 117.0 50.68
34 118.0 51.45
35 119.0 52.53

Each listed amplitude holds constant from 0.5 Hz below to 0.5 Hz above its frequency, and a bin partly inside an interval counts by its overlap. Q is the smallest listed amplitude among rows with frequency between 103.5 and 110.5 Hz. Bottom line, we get 46.08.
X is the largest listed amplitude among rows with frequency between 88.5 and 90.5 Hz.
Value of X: 41.49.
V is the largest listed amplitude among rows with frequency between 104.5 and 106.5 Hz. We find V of 49.9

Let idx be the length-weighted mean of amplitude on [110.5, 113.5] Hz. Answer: 49.2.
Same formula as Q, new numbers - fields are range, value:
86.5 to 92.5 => 41.41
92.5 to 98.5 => 42.77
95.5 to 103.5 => 44.52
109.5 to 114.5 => 48.43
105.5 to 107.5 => 48.17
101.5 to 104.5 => 47.03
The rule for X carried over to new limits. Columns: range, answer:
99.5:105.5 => 50.4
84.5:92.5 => 49.85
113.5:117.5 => 50.75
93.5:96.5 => 46.94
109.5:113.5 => 50.14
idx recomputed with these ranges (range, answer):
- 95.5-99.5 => 45.8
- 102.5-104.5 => 47.8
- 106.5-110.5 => 48.5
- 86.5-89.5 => 45.1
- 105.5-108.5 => 48.7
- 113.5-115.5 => 50.1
